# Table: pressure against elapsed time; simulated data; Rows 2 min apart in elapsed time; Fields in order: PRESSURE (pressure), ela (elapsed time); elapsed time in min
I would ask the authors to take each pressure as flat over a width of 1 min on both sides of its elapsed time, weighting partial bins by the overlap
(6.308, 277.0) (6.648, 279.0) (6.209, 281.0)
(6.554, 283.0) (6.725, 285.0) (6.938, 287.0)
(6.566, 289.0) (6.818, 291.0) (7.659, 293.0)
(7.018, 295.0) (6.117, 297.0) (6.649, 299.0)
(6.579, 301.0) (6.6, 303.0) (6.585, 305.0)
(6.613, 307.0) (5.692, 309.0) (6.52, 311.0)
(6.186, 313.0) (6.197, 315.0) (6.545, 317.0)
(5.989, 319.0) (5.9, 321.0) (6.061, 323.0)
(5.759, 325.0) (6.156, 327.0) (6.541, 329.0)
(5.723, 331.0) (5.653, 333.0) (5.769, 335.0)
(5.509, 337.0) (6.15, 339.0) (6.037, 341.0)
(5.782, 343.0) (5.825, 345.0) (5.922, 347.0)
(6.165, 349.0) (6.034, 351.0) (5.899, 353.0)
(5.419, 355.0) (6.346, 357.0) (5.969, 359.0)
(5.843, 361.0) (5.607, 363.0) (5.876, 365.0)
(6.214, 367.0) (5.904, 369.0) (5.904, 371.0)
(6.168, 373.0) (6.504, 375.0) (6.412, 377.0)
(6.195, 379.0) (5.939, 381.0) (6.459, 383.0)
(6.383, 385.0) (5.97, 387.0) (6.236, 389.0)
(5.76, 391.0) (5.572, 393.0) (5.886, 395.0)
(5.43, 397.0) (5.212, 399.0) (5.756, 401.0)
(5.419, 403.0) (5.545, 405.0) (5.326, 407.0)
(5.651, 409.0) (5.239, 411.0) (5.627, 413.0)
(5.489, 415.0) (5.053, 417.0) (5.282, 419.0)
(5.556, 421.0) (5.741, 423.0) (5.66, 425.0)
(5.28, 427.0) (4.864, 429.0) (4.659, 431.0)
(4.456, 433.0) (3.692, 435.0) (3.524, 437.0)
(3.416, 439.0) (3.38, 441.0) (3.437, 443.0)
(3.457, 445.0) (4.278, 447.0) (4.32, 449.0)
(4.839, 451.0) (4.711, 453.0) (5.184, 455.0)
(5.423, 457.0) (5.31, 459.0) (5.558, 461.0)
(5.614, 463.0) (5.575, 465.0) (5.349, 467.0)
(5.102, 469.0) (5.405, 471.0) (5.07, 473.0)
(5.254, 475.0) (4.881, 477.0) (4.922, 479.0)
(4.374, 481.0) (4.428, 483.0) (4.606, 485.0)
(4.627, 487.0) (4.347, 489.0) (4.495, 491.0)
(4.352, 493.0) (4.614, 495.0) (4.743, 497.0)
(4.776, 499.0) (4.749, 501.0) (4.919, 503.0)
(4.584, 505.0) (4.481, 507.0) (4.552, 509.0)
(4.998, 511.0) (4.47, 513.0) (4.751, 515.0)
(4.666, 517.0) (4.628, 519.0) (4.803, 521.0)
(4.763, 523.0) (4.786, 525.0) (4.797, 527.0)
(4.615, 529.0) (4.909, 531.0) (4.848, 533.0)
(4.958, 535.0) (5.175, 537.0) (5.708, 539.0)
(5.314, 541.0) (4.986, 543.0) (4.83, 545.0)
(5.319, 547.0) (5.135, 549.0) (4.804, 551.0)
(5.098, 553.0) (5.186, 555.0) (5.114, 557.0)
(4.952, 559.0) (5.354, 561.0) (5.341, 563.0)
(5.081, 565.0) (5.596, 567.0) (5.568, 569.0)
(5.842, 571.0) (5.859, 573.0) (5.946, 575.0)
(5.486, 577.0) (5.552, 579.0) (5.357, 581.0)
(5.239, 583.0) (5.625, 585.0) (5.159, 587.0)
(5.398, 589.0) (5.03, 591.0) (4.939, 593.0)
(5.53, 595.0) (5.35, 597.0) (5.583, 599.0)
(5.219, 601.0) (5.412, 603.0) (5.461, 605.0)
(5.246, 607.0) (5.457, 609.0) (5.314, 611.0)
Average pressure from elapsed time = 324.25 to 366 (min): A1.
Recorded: 5.9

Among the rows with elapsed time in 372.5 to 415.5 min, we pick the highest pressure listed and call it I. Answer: 6.504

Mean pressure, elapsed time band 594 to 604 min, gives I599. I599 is 5.42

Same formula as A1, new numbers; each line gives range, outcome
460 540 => 4.86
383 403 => 5.81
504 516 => 4.64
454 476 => 5.35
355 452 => 5.35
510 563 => 4.97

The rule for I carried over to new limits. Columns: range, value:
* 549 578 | 5.946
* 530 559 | 5.708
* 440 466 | 5.614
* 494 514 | 4.998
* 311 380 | 6.545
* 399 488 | 5.756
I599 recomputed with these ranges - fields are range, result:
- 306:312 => 6.27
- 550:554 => 4.95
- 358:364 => 5.81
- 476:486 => 4.64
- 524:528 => 4.79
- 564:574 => 5.59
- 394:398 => 5.66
